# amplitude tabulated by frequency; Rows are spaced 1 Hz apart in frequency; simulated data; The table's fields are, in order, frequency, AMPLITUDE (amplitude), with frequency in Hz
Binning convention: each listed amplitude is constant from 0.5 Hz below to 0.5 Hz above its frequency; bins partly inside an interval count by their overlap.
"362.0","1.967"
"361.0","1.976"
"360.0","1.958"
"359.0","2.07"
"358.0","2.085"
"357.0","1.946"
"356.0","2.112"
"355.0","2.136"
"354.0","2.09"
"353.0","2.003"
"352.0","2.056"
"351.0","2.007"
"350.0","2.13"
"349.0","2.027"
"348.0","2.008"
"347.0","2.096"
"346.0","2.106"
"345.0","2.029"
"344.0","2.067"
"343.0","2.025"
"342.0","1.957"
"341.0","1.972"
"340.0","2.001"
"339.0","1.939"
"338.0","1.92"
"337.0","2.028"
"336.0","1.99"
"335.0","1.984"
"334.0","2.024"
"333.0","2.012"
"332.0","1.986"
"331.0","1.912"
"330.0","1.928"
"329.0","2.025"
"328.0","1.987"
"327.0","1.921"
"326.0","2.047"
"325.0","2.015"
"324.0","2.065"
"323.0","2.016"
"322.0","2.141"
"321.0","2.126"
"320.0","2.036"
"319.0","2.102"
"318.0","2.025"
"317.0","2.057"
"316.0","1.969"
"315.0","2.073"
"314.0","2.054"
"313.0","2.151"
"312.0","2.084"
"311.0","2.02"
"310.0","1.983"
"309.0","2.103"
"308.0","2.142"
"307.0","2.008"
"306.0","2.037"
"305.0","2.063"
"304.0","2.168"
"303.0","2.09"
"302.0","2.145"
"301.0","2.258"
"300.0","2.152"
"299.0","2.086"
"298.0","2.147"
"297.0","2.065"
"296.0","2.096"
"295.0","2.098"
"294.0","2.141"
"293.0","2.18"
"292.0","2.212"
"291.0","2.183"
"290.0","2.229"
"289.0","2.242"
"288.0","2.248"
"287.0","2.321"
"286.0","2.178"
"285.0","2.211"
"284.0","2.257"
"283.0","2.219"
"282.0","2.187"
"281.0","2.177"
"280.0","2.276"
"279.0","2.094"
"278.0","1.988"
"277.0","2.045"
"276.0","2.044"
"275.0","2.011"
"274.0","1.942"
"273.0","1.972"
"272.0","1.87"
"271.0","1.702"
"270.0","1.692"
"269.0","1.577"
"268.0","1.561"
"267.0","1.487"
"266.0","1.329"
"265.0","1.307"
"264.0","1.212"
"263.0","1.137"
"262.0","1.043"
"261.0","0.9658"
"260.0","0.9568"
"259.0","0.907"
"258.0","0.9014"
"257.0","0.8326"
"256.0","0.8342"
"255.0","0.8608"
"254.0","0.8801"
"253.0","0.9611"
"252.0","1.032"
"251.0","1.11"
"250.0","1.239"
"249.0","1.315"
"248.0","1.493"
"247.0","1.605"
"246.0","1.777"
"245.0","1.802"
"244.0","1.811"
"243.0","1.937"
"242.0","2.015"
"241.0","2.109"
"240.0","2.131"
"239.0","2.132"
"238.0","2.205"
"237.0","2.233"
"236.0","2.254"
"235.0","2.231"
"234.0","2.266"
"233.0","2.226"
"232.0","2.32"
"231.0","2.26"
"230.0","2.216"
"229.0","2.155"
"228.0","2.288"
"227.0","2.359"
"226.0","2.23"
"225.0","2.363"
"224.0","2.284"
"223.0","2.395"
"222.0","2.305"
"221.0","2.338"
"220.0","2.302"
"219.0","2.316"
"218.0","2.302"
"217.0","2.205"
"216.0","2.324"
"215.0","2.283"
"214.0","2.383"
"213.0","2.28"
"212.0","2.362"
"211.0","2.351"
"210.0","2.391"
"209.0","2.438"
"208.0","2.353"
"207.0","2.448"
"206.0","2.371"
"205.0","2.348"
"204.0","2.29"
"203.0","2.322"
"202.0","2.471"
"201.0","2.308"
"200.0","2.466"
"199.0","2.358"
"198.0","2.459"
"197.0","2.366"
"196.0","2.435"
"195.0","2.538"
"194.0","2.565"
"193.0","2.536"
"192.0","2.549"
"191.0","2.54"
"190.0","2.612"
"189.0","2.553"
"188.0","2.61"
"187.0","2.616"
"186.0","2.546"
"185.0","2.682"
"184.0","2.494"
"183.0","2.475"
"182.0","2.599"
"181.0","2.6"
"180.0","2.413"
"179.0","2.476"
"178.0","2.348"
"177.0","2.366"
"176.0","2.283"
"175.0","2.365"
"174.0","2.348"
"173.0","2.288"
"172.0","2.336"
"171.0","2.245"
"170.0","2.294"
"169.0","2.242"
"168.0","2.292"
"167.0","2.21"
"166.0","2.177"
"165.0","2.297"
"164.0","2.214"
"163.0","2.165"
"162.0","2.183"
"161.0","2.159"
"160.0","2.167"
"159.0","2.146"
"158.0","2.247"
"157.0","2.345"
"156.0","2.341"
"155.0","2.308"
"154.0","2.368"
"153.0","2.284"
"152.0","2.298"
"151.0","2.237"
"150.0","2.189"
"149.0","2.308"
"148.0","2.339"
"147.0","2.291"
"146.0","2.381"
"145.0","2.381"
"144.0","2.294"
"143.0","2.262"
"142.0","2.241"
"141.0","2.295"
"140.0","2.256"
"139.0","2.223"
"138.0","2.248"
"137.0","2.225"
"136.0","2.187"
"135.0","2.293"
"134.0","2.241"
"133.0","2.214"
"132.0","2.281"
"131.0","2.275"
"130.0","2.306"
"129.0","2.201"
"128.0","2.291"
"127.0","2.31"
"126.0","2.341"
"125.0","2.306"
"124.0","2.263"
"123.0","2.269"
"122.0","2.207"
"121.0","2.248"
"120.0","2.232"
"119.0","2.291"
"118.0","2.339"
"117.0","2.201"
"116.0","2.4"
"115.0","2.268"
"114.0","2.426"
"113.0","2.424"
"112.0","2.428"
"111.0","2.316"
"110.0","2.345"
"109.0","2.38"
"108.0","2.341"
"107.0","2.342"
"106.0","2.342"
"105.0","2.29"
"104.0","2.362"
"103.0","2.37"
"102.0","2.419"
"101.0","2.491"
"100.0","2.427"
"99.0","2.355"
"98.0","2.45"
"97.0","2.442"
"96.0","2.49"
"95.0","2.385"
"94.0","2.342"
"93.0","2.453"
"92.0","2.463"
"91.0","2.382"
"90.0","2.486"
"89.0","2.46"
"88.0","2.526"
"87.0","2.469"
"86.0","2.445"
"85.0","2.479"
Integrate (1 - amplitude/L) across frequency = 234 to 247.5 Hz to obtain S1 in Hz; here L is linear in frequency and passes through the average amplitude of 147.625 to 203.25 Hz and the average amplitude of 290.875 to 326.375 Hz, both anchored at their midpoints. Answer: 1.3 Hz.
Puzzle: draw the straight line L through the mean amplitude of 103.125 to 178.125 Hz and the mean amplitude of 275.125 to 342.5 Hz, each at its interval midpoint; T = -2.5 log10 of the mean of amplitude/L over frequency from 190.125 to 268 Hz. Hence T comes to 0.11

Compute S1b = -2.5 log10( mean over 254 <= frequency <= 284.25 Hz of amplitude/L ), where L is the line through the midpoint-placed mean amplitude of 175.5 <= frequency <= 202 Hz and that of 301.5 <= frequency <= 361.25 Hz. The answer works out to 0.38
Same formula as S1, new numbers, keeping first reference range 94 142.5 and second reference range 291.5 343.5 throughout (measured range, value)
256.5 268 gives 5.45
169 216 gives -4.38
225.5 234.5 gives -0.37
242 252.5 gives 2.99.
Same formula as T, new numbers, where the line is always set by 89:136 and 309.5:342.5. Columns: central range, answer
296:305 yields -0.04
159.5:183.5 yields -0.03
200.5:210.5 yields -0.08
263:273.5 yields 0.33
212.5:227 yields -0.06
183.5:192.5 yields -0.16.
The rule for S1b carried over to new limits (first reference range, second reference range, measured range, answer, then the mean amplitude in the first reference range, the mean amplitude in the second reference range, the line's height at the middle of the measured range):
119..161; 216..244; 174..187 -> -0.10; 2.27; 2.23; 2.25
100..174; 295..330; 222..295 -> 0.17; 2.29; 2.07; 2.14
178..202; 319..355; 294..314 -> 0.02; 2.51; 2.02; 2.13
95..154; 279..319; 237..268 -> 0.49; 2.31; 2.14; 2.18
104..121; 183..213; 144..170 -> 0.06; 2.33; 2.46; 2.4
